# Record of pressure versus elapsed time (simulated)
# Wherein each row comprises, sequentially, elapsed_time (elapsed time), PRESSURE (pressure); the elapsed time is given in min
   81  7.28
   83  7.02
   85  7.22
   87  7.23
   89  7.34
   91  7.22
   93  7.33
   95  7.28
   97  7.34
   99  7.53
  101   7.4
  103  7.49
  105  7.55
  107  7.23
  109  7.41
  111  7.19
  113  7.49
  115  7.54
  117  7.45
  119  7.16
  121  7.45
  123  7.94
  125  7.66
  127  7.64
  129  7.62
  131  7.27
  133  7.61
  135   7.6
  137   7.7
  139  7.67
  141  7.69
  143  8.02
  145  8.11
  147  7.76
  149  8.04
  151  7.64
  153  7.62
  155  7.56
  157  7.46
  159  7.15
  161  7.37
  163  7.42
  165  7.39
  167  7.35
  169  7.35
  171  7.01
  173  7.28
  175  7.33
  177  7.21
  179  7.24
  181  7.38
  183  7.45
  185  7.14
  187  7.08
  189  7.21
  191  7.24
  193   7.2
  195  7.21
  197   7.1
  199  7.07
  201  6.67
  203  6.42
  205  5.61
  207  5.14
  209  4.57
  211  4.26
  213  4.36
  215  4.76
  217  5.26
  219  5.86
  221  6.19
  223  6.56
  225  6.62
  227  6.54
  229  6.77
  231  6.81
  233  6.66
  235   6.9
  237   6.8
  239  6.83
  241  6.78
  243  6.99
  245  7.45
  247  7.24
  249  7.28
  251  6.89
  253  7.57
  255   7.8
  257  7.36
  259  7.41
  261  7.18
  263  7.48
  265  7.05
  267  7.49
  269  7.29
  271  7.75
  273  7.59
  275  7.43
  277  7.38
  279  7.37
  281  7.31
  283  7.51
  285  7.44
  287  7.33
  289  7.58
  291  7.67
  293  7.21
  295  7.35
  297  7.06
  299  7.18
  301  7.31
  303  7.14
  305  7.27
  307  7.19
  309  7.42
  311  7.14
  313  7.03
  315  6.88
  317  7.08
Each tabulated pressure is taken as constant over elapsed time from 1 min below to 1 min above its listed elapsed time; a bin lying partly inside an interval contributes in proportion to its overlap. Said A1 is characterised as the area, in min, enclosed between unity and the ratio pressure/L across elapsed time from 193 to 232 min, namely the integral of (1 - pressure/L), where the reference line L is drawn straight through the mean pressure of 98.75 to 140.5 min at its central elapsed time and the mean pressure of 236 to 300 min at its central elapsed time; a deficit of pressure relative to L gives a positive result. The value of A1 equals 7.2 min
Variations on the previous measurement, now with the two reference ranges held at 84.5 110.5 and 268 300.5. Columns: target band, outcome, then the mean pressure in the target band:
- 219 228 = 1.19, 6.41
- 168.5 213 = 4.23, 6.67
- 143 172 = -0.66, 7.53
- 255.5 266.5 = 0.10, 7.33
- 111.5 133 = -0.47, 7.52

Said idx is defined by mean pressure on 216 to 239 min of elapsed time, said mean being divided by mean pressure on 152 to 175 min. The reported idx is 0.9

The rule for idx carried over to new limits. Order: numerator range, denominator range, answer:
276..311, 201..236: 1.25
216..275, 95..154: 0.92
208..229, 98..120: 0.75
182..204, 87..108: 0.96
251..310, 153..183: 1.01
